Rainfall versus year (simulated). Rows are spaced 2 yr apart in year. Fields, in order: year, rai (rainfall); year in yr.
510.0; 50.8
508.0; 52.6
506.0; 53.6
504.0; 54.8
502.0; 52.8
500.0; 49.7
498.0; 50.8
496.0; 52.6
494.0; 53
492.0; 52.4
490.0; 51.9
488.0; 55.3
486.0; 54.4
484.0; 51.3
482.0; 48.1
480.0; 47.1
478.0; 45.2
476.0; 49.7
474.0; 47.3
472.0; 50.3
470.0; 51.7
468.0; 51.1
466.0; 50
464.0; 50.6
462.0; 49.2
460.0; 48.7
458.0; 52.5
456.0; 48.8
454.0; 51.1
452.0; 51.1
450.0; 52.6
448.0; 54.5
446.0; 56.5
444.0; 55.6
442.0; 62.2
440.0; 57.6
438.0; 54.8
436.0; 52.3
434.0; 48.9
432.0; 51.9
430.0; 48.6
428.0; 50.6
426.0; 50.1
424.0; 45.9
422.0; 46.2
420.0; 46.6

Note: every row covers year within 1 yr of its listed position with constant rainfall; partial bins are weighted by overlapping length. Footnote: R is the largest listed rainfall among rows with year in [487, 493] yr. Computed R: 55.3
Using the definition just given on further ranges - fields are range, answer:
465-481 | 51.7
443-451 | 56.5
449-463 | 52.6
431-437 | 52.3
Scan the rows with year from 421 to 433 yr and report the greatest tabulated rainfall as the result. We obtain 51.9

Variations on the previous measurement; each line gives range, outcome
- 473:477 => 49.7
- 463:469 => 51.1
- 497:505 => 54.8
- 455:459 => 52.5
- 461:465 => 50.6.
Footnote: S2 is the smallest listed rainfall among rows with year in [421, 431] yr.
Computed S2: 45.9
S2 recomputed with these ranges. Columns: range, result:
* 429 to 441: 48.6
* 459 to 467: 48.7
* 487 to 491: 51.9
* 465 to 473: 50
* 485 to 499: 50.8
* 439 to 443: 57.6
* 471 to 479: 45.2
